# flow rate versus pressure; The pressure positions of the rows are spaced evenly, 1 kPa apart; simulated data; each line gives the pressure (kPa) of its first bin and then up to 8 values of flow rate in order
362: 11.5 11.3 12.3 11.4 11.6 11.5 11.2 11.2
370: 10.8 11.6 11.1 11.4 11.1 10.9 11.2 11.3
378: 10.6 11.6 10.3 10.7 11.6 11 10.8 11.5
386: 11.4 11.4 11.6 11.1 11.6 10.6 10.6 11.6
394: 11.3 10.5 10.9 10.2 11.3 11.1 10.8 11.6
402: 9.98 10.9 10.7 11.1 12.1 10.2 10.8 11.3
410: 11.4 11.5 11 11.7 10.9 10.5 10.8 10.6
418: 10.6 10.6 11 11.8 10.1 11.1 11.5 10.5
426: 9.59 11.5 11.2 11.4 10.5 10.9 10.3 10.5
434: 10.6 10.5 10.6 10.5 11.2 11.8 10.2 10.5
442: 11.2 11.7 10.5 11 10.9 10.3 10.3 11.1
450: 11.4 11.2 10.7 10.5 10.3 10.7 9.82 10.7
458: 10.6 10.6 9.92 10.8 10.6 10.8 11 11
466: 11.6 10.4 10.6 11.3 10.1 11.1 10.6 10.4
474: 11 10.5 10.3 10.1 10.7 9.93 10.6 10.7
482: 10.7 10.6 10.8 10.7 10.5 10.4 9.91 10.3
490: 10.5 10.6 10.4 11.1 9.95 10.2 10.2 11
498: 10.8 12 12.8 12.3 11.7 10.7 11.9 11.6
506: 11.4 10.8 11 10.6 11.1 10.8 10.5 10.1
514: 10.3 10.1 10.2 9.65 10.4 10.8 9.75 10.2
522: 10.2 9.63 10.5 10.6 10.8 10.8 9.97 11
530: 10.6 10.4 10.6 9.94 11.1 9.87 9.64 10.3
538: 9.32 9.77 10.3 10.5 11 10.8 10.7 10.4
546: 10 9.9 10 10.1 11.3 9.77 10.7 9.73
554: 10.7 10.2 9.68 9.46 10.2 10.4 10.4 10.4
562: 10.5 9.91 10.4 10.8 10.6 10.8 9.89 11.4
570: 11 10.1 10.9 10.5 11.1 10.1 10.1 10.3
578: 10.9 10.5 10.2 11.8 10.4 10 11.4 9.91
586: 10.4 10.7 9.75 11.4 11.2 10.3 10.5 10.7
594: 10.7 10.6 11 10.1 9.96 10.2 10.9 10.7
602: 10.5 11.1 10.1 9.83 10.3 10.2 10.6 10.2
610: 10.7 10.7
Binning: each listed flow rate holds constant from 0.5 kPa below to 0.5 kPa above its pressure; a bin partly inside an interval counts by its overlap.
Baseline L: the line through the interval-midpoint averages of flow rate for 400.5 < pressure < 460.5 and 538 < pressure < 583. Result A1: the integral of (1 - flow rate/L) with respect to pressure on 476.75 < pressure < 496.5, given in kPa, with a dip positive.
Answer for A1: 0.4 kPa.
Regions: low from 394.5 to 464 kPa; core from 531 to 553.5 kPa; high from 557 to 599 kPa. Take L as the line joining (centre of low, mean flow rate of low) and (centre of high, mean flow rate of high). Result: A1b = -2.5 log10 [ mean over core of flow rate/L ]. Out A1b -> 0.03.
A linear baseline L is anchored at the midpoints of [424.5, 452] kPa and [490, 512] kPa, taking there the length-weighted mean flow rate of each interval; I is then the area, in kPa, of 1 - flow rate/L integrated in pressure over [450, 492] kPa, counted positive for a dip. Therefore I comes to 1.3 kPa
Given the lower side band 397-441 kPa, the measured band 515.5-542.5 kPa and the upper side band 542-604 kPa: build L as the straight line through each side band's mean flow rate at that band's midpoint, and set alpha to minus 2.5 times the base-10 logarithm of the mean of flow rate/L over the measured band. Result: 0.03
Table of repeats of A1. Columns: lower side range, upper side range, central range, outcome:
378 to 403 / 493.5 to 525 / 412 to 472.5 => 0.7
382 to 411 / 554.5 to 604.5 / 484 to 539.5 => 0.6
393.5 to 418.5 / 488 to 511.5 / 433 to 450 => 0.2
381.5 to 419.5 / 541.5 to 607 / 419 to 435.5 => 0.2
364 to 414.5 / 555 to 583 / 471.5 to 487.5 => 0.4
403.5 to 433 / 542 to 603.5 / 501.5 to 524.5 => 0.1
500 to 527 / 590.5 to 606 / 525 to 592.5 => 1.0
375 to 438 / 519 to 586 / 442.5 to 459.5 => 0.1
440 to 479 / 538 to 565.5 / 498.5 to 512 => -1.2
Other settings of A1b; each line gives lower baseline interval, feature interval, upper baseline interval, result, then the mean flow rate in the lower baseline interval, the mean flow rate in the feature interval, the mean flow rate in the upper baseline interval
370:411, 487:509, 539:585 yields -0.031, 11.1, 11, 10.4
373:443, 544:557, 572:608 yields 0.045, 11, 10.2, 10.5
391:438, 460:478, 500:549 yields 0.001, 10.9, 10.7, 10.5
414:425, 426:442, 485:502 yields 0.006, 10.8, 10.8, 10.8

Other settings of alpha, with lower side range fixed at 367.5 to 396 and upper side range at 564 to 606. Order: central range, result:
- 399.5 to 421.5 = 0.00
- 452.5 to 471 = 0.03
